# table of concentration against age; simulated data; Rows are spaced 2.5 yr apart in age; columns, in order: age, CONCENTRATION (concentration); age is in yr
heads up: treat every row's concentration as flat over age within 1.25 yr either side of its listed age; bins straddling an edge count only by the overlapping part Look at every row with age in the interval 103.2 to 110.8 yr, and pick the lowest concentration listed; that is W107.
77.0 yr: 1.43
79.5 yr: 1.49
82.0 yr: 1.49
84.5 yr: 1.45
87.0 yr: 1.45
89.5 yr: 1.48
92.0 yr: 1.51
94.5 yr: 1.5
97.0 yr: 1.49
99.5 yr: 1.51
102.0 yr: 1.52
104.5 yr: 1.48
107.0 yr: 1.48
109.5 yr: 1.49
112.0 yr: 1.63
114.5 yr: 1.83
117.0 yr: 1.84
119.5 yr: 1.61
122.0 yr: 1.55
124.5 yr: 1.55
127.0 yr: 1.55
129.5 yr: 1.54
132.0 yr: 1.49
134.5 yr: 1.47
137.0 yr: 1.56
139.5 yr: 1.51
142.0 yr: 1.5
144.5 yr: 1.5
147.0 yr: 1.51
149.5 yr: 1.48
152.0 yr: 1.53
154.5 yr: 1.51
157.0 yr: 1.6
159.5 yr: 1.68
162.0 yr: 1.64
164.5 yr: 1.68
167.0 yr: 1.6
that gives 1.48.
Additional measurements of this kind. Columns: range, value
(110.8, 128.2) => 1.55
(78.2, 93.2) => 1.45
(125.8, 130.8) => 1.54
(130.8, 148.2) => 1.47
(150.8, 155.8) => 1.51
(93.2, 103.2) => 1.49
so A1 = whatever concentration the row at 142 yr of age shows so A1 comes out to 1.5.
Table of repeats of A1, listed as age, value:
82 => 1.49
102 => 1.52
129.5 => 1.54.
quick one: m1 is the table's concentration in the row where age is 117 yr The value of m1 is 1.84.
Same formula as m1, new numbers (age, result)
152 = 1.53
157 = 1.6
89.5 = 1.48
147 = 1.51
